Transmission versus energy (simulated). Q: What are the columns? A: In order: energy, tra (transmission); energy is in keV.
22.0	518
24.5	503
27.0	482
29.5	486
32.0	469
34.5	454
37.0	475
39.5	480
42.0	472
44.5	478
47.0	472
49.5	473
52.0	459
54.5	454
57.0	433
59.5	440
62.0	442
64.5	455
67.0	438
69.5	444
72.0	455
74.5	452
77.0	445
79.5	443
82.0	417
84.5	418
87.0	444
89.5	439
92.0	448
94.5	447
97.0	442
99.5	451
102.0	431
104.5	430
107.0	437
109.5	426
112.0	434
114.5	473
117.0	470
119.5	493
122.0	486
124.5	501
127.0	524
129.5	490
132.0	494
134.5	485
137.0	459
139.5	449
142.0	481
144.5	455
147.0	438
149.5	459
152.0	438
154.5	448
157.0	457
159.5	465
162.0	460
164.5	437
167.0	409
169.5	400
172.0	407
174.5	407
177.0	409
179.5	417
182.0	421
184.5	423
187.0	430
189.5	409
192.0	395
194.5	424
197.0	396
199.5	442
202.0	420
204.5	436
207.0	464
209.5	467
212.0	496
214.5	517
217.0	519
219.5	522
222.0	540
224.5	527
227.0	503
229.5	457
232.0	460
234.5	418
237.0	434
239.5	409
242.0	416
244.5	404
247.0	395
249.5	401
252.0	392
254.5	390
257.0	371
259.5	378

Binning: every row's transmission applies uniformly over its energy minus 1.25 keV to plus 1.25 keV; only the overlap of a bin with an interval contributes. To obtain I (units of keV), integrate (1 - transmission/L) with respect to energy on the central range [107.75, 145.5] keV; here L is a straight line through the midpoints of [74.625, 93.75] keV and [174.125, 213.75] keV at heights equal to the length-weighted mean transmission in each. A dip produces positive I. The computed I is -3.4 keV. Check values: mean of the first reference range 437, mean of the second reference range 430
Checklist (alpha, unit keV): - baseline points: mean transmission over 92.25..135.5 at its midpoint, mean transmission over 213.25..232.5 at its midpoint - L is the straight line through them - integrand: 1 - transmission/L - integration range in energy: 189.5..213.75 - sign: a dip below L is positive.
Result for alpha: 3.0 keV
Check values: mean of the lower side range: 465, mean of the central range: 438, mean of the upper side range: 507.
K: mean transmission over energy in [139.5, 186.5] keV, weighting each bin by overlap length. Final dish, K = 435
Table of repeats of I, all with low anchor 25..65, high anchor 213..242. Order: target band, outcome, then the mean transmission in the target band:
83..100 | 1.0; 440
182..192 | 1.2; 418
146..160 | 0.7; 450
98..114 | 1.1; 437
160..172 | 1.2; 427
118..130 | -0.7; 499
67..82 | 0.7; 444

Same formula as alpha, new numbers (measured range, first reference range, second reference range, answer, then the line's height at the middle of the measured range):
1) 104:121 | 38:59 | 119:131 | 1.4 keV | 493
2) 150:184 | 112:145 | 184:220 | 2.6 keV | 464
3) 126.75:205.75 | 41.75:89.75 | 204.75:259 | 1.9 keV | 450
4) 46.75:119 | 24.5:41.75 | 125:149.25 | 4.6 keV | 476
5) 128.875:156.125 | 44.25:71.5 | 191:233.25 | 0.0 keV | 462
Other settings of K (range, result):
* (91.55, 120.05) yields 447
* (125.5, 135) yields 499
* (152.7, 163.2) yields 456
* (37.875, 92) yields 450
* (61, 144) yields 456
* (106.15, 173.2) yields 458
